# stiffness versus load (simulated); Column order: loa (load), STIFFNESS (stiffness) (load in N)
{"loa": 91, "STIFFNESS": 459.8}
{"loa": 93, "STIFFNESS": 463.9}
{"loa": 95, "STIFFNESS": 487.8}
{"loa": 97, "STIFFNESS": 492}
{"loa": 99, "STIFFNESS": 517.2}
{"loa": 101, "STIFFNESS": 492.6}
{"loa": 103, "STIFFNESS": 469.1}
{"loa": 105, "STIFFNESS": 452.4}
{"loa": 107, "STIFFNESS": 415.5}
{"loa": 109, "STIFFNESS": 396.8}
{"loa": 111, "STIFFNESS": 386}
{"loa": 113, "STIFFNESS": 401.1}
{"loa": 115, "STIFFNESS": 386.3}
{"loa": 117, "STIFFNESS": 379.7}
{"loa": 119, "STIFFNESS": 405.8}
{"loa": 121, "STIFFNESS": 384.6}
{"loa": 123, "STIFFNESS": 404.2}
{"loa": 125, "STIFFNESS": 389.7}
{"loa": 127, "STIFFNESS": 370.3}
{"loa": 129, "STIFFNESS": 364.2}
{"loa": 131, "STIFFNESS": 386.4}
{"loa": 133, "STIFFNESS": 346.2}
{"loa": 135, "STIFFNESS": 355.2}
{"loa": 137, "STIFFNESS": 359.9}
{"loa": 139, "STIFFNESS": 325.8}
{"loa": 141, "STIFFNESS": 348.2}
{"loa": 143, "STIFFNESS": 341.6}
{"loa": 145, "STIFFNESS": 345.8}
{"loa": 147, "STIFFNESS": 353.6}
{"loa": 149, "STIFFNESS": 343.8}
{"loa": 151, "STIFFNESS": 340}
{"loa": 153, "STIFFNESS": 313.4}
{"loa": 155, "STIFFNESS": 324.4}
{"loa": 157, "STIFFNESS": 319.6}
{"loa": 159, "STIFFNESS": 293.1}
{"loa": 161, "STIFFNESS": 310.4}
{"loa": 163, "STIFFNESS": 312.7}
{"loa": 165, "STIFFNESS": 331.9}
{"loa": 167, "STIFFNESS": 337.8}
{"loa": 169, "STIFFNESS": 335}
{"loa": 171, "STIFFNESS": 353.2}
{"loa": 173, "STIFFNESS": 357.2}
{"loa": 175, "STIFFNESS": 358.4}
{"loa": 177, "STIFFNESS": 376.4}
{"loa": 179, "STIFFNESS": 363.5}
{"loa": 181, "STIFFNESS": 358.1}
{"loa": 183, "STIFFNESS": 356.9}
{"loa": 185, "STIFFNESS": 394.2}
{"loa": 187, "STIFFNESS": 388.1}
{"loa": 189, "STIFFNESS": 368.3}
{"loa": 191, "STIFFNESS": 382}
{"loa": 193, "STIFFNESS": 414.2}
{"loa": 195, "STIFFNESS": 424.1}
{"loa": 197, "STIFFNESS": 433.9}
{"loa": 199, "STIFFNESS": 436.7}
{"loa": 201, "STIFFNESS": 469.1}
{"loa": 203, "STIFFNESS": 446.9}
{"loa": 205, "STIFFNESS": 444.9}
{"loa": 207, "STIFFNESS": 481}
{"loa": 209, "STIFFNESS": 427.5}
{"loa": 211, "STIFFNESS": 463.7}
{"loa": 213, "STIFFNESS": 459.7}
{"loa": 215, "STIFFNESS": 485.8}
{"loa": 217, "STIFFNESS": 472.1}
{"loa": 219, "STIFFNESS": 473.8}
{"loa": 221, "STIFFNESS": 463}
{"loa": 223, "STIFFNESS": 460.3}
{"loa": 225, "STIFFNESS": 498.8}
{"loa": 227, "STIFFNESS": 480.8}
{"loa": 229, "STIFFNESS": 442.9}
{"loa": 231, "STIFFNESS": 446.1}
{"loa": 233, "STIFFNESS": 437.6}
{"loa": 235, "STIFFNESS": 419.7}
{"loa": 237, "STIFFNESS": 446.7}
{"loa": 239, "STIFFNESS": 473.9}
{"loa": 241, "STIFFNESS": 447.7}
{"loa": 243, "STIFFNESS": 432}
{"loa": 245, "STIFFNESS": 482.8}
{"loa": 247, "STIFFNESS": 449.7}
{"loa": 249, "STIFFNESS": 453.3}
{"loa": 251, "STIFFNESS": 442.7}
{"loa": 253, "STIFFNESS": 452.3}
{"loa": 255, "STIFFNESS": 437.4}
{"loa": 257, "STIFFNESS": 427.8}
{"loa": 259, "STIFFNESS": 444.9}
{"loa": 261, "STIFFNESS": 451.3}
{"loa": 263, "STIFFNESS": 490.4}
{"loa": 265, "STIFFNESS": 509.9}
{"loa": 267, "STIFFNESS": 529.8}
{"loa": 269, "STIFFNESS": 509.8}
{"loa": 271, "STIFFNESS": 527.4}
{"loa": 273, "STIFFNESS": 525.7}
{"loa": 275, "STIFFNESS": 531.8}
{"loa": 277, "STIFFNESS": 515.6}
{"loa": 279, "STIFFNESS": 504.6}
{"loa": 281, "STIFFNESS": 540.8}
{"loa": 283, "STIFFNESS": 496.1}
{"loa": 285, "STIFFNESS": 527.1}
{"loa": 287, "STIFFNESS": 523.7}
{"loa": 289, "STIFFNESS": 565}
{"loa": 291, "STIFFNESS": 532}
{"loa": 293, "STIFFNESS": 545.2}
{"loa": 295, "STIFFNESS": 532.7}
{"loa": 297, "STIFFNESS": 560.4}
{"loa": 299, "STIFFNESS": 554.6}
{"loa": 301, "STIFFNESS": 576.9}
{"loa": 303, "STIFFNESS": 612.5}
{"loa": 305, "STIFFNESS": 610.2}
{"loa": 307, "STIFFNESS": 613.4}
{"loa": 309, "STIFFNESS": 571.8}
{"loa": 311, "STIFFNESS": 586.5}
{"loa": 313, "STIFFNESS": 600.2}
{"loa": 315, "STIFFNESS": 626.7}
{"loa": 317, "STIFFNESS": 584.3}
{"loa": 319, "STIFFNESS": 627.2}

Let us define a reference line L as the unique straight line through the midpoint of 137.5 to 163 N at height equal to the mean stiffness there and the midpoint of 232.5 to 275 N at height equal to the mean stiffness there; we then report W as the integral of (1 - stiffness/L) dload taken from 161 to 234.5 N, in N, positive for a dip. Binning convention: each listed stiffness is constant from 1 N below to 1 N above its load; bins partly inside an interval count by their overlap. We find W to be -3.51 N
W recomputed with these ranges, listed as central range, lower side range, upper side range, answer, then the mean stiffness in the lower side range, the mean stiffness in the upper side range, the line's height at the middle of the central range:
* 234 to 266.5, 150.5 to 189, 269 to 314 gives 1.76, 344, 552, 481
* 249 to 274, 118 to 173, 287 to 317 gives 1.91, 348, 576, 517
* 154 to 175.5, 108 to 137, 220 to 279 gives 4.28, 382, 471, 411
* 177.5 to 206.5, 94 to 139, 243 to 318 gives 3.51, 409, 524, 462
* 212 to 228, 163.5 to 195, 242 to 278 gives -1.95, 366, 479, 423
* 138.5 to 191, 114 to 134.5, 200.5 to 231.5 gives 9.11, 381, 464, 418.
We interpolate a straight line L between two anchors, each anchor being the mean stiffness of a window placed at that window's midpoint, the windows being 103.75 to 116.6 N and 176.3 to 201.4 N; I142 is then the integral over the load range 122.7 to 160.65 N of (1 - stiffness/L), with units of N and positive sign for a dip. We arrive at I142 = 5.2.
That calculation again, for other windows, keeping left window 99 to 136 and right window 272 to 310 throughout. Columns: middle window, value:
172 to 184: 2.4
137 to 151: 2.7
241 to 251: 1.1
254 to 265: 1.4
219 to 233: 0.9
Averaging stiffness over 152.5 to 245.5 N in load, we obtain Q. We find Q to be 409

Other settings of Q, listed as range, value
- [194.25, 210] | 446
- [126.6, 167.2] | 339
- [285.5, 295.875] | 539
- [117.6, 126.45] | 394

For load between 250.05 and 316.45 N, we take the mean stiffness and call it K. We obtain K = 530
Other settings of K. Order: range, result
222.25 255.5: 453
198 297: 480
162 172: 334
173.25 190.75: 370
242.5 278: 479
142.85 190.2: 345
